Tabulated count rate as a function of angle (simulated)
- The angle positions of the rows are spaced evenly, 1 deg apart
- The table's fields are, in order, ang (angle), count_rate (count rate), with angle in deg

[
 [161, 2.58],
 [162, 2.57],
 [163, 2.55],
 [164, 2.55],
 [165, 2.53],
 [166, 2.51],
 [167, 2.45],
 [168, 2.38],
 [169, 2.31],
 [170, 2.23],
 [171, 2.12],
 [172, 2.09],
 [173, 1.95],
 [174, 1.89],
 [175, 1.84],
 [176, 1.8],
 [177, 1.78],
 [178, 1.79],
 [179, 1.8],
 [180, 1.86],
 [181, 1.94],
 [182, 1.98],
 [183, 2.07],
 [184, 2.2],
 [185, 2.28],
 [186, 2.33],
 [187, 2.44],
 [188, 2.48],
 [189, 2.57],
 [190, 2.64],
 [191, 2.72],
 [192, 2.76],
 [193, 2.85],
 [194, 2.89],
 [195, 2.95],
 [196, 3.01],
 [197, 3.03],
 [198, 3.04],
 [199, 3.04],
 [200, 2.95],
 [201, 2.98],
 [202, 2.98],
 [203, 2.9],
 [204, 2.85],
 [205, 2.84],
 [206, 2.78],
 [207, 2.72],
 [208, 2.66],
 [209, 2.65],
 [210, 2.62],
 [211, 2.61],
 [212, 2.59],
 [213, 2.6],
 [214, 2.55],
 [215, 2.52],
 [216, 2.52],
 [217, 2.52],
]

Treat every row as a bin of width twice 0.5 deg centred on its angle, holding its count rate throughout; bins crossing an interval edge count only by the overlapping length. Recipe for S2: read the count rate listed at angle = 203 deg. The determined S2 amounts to 2.9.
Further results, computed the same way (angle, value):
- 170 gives 2.23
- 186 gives 2.33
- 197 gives 3.03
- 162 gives 2.57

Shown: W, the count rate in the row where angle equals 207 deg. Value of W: 2.72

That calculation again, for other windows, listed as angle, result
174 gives 1.89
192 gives 2.76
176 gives 1.8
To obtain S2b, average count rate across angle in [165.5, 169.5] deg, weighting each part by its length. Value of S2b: 2.41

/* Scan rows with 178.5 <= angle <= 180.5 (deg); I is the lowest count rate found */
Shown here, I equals 1.8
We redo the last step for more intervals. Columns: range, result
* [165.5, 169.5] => 2.31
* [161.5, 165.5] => 2.53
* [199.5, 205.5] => 2.84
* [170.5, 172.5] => 2.09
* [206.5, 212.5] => 2.59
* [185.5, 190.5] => 2.33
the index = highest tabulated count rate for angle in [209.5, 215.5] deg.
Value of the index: 2.62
